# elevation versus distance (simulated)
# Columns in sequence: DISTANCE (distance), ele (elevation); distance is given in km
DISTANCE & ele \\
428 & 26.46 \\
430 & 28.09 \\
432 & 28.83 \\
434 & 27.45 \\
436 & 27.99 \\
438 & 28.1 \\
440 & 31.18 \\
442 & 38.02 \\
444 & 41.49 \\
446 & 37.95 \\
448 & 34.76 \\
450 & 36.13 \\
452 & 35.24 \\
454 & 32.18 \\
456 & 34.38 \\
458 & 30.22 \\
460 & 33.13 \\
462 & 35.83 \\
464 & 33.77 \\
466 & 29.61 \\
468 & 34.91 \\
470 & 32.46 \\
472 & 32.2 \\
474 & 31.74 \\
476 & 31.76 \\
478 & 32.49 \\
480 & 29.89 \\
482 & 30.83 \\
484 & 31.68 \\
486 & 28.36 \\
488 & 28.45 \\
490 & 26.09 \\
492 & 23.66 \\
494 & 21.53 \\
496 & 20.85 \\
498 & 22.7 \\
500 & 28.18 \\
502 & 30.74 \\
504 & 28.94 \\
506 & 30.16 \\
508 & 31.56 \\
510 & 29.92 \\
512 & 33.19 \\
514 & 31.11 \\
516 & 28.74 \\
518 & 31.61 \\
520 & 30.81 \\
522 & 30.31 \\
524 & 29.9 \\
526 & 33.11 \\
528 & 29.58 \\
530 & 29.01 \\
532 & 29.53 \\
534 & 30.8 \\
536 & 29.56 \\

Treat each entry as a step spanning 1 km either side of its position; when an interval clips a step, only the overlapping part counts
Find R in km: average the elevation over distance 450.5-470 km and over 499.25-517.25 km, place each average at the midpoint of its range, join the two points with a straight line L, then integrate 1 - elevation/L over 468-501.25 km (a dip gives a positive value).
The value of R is 3.5 km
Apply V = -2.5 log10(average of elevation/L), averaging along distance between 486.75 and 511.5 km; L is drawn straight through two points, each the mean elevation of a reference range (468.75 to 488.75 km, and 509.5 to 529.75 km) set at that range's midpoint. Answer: 0.15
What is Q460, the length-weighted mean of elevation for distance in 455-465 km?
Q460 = 33.5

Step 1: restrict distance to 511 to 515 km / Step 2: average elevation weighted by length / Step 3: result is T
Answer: 32.1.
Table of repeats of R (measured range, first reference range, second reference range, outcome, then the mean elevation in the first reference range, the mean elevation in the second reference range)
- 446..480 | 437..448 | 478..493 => -1.15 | 35.3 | 28.7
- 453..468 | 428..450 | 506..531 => -0.48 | 32.3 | 30.7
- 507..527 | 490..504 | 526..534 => -2.14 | 25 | 30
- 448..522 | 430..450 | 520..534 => 2.48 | 32.8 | 30.3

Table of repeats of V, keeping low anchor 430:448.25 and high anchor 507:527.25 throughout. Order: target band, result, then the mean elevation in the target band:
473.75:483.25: 0.02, 31.3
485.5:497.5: 0.27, 24.6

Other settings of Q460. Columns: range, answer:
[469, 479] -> 32.1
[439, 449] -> 36.7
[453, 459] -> 32.3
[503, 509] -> 30.2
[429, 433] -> 28.5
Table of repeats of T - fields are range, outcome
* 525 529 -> 31.3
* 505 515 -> 31.2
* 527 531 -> 29.3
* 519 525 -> 30.3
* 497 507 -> 28.1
